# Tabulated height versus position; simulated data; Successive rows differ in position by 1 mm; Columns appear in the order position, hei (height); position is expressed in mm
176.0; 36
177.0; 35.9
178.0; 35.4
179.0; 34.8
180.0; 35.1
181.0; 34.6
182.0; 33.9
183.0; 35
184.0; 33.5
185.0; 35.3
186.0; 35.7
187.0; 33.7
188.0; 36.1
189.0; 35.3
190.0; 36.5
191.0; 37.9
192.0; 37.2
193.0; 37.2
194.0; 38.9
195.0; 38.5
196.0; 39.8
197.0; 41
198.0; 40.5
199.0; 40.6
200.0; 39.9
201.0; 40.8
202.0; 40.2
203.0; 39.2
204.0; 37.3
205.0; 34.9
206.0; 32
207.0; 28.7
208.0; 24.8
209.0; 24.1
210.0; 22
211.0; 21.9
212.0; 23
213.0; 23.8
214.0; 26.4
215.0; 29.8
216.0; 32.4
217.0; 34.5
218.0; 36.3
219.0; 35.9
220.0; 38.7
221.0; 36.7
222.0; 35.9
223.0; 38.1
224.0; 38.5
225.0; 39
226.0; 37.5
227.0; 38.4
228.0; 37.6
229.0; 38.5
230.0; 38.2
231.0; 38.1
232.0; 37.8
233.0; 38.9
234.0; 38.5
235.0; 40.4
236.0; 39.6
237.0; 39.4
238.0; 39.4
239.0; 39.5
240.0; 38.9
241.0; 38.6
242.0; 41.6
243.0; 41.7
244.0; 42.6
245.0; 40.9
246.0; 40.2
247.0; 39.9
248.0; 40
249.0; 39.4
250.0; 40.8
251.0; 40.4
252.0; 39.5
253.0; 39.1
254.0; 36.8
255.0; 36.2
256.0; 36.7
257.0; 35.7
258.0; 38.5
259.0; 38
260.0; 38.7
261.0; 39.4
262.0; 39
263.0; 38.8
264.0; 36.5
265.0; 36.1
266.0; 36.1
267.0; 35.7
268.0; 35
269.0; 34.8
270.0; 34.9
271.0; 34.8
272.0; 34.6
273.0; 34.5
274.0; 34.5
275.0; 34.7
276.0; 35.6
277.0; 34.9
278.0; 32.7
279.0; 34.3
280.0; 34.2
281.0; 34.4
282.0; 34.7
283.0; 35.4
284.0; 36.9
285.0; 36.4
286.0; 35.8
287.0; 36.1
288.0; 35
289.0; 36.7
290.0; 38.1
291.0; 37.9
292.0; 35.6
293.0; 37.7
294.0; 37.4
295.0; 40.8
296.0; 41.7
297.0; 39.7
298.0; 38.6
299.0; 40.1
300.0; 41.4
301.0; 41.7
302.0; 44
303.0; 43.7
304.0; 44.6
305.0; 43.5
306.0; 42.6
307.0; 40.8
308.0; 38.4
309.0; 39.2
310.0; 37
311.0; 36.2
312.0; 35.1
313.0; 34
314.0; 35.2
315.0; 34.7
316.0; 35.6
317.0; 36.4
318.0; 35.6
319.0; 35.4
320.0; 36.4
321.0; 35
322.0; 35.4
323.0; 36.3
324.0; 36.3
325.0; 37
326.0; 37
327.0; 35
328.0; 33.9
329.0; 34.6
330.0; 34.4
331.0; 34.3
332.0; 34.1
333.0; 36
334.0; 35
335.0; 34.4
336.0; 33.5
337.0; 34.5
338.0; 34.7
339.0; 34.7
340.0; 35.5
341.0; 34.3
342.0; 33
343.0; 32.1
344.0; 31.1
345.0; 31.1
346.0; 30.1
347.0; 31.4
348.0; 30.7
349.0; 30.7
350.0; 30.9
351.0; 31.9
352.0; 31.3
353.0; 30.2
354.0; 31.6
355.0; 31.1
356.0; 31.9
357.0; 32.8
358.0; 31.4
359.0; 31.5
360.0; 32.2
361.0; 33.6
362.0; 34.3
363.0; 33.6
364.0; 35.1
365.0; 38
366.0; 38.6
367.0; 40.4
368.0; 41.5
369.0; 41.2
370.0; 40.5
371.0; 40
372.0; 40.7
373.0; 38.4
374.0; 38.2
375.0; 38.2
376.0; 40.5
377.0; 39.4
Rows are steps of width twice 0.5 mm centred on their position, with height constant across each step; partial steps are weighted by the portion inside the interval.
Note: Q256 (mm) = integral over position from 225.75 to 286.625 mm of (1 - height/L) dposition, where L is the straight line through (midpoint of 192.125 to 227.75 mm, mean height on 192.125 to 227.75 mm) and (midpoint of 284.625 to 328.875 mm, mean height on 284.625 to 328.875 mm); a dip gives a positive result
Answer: -2.5 mm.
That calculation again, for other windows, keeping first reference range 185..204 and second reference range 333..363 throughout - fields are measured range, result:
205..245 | 2.00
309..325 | -1.00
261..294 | -0.62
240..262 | -1.92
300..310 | -2.24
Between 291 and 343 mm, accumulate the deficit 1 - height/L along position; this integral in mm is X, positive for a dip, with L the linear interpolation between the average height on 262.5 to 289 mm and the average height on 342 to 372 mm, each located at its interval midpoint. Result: -3.7 mm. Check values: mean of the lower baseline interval 35.3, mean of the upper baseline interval 33.9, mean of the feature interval 37.1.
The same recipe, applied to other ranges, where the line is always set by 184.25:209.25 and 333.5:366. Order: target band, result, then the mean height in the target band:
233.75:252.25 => -2.5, 40.1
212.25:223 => 0.8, 33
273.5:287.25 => -0.2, 35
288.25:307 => -3.4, 40.3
